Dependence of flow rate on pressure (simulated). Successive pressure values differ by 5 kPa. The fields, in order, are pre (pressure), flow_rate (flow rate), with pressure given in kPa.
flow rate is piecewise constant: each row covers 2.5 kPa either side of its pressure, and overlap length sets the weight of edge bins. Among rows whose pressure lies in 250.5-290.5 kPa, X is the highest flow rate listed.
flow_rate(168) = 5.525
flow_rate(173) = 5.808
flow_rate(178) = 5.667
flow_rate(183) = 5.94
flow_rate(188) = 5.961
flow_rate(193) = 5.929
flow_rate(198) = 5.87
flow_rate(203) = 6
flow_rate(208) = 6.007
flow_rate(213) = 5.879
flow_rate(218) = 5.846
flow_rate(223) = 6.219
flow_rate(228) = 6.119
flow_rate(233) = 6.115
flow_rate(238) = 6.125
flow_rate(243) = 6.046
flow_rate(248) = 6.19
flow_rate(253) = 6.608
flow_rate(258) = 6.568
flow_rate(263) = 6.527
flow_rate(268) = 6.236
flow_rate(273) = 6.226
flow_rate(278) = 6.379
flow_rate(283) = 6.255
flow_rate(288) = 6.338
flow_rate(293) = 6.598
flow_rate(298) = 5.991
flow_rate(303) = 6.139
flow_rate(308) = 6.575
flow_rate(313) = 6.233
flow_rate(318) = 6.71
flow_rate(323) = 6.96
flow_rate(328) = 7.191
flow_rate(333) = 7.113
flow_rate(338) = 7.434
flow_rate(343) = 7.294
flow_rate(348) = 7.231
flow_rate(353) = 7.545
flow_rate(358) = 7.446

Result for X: 6.608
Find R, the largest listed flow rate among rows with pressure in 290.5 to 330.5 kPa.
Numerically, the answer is 7.191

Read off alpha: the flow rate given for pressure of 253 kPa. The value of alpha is 6.608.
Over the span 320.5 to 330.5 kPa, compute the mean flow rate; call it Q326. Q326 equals 7.08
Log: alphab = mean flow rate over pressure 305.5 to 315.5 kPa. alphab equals 6.4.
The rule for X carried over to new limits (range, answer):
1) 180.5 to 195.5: 5.961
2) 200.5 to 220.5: 6.007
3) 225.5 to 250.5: 6.19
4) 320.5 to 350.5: 7.434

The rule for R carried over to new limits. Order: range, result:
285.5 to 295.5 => 6.598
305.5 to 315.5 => 6.575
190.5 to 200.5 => 5.929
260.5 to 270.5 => 6.527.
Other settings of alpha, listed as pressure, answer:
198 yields 5.87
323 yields 6.96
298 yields 5.991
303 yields 6.139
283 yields 6.255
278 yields 6.379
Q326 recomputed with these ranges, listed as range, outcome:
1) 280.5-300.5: 6.3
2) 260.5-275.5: 6.33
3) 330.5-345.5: 7.28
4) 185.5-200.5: 5.92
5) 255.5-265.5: 6.55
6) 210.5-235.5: 6.04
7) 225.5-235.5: 6.12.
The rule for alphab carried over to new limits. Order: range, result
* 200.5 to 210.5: 6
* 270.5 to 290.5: 6.3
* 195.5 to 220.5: 5.92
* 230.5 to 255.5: 6.22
